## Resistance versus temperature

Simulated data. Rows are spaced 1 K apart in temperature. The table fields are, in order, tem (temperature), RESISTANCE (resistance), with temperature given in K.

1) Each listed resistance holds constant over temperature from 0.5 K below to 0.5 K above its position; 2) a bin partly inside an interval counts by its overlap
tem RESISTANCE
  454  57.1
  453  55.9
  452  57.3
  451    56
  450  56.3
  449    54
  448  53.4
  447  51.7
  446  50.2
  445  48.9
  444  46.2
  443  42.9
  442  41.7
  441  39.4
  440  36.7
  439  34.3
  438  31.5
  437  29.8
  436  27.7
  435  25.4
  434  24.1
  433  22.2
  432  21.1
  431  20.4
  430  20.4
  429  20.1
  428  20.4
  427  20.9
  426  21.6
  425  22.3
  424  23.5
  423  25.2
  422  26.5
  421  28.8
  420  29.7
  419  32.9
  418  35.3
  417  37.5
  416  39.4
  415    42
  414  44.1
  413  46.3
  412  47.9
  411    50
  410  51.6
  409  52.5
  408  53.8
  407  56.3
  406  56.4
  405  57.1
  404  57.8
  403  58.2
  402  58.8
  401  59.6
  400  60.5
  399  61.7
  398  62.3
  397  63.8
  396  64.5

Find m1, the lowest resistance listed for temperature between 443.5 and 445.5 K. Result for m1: 46.2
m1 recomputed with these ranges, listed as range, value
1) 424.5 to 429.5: 20.1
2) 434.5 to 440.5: 25.4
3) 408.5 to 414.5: 44.1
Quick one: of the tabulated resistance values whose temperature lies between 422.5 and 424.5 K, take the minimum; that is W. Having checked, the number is 23.5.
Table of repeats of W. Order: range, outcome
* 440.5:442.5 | 39.4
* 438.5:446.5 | 34.3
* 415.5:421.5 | 28.8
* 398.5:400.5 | 60.5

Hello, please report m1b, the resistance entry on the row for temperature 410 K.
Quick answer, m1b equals 51.6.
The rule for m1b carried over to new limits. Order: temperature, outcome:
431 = 20.4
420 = 29.7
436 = 27.7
